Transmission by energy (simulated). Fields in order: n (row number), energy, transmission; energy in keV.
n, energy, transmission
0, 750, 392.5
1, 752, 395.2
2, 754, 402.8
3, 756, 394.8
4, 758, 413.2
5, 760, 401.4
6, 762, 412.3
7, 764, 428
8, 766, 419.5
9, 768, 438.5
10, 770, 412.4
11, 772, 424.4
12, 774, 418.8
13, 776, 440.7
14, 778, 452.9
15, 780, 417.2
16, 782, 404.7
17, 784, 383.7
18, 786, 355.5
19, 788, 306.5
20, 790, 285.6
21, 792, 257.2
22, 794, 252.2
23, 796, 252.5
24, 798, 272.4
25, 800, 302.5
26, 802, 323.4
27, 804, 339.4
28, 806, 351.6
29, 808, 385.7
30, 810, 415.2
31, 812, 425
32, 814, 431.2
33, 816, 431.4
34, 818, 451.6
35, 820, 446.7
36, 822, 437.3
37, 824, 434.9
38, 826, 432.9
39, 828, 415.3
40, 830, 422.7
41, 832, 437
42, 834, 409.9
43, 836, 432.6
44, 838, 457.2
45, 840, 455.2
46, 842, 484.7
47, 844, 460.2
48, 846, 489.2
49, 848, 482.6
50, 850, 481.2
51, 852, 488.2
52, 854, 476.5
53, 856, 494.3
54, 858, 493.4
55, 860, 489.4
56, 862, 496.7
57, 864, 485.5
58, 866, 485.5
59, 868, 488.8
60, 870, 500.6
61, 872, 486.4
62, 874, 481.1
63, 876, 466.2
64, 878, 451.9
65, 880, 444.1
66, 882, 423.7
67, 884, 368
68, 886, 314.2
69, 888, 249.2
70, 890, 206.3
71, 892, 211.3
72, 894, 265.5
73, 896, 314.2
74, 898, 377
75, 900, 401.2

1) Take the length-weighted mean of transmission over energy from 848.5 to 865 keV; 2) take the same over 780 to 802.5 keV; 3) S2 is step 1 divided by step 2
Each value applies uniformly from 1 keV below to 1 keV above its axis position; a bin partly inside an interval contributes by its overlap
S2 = 1.6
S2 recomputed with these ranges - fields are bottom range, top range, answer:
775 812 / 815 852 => 1.30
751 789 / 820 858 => 1.12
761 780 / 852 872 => 1.15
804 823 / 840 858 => 1.16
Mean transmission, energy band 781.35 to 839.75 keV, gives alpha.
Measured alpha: 379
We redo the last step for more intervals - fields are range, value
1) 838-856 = 477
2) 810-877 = 461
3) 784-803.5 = 296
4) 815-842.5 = 438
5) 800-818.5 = 388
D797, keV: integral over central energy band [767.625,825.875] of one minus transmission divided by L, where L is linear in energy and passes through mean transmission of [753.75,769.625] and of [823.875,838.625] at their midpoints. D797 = 6.1 keV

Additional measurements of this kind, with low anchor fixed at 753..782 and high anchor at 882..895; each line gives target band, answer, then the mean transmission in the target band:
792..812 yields 2.9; 324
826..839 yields -3.2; 429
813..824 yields -2.4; 439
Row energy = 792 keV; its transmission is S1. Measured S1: 257.2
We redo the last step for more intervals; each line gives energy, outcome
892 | 211.3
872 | 486.4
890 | 206.3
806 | 351.6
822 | 437.3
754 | 402.8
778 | 452.9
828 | 415.3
